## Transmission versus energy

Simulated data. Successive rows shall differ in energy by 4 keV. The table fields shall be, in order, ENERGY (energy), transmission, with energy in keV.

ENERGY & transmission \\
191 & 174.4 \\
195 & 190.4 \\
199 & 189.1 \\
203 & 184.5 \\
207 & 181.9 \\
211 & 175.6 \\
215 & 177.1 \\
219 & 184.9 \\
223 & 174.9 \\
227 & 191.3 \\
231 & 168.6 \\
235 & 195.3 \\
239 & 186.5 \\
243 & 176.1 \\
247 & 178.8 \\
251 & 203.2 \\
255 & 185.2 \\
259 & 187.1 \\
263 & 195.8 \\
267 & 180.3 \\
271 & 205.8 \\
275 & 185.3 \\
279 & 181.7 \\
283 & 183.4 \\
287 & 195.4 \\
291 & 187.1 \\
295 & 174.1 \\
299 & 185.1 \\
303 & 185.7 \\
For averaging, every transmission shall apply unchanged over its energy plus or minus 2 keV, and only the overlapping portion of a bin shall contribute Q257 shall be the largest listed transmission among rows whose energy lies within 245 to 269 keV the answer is 203.2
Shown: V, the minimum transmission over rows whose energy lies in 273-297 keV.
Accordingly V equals 174.1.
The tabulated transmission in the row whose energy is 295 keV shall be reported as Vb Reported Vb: 174.1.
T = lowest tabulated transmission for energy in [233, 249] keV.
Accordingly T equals 176.1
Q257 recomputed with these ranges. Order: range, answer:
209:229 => 191.3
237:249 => 186.5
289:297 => 187.1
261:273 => 205.8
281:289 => 195.4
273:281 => 185.3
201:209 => 184.5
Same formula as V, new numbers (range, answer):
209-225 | 174.9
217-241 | 168.6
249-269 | 180.3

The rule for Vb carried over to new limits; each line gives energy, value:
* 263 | 195.8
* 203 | 184.5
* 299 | 185.1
